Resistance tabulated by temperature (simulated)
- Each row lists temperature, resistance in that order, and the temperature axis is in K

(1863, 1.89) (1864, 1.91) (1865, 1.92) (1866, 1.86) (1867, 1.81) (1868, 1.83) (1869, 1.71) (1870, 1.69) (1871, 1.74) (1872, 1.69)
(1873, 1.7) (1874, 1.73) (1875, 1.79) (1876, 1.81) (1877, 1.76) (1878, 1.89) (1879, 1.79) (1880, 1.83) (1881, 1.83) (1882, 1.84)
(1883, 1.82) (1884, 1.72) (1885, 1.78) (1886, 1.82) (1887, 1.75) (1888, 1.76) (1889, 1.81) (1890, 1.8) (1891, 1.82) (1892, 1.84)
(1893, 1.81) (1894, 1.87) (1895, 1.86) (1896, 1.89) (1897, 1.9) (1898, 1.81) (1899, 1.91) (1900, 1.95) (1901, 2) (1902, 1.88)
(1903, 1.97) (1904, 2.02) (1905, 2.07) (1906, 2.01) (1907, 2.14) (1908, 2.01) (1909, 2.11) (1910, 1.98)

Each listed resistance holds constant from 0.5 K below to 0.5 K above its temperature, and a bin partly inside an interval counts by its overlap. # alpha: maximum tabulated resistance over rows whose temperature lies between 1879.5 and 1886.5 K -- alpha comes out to 1.84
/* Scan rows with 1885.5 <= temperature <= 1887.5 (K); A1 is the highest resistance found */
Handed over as 1.82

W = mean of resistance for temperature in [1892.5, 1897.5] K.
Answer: 1.87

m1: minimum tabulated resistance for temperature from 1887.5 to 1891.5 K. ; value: 1.76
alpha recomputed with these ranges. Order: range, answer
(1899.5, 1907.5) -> 2.14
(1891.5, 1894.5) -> 1.87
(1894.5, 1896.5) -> 1.89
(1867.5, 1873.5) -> 1.83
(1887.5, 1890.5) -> 1.81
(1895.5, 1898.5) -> 1.9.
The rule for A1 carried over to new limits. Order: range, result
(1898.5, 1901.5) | 2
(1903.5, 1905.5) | 2.07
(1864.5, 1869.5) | 1.92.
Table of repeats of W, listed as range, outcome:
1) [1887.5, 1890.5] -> 1.79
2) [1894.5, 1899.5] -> 1.87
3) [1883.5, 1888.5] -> 1.77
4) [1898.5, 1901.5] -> 1.95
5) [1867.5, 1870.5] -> 1.74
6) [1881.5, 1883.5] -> 1.83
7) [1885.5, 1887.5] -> 1.79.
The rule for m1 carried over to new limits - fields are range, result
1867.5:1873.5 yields 1.69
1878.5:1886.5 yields 1.72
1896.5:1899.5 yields 1.81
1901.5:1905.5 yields 1.88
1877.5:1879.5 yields 1.79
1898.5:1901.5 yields 1.91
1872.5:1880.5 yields 1.7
